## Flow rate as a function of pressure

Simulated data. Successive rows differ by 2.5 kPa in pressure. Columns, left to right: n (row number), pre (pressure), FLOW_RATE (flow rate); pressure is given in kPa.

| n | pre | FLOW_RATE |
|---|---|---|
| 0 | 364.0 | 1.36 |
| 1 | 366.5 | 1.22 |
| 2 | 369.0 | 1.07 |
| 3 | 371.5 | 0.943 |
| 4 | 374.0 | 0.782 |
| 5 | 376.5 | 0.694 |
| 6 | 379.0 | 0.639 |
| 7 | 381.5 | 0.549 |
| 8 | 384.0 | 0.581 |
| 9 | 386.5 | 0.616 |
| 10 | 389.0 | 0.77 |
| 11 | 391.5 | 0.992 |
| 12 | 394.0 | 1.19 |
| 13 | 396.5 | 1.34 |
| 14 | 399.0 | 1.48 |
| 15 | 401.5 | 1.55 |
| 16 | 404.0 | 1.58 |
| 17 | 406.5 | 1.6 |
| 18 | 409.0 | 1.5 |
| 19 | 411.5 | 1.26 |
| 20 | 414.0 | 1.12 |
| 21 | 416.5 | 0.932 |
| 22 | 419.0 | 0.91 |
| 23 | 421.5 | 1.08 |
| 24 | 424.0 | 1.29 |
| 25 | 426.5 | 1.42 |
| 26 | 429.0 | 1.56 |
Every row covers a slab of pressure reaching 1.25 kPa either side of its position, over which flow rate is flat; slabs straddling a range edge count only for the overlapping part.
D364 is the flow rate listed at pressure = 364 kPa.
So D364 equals 1.36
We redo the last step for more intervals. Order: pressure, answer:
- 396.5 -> 1.34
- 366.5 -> 1.22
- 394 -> 1.19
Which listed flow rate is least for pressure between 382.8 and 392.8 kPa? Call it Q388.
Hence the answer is 0.581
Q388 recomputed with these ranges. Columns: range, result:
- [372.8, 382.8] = 0.549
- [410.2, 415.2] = 1.12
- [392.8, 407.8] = 1.19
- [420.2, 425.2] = 1.08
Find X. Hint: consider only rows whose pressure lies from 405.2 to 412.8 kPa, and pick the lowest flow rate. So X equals 1.26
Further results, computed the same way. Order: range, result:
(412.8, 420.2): 0.91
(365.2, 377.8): 0.694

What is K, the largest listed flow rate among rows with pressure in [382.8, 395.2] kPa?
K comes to 1.19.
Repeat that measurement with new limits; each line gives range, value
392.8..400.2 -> 1.48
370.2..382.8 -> 0.943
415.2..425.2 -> 1.29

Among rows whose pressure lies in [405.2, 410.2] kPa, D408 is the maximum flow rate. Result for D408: 1.6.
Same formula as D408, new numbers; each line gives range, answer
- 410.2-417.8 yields 1.26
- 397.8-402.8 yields 1.55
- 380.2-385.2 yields 0.581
